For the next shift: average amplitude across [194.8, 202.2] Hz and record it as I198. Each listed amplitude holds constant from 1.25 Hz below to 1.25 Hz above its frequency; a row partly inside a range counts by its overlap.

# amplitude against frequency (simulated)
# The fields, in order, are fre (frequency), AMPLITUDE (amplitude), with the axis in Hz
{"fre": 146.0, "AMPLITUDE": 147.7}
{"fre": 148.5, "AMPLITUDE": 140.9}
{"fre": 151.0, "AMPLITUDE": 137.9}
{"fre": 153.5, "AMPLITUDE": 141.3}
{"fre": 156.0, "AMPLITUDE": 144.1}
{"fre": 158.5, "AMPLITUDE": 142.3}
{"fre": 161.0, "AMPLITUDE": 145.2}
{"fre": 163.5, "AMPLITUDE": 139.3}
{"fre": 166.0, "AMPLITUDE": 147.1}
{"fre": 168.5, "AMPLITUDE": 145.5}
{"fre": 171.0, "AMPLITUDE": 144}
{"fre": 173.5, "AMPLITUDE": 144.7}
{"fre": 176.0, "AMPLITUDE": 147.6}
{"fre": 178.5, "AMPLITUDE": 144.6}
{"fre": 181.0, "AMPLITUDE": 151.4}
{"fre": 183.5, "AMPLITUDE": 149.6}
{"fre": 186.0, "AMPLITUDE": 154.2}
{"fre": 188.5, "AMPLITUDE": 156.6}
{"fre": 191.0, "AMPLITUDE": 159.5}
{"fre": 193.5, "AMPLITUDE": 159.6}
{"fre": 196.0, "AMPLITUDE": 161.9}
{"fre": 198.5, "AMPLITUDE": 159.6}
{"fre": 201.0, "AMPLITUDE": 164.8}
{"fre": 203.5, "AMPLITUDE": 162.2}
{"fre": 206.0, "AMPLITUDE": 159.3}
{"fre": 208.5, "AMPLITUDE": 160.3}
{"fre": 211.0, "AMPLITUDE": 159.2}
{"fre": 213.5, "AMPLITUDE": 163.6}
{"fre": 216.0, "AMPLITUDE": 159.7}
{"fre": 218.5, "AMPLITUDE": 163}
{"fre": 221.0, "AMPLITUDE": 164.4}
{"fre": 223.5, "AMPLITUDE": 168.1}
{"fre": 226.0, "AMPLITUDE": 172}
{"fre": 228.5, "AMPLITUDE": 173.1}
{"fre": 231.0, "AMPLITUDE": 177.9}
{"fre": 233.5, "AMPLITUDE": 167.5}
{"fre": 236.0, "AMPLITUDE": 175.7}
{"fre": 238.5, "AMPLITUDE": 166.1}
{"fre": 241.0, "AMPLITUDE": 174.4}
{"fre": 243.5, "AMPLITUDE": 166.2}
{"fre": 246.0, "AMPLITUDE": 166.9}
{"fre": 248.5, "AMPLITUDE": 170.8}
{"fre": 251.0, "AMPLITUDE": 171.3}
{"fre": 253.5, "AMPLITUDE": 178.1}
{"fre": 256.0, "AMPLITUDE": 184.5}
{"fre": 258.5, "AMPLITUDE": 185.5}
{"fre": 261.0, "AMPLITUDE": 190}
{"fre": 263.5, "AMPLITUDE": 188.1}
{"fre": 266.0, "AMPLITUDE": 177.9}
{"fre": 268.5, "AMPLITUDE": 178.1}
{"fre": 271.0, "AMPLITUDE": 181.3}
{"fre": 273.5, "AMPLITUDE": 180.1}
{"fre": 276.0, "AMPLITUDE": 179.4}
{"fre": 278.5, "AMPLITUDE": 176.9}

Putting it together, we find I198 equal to 162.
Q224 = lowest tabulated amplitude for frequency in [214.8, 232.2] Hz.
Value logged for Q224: 159.7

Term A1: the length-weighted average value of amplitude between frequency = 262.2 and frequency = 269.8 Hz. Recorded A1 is 181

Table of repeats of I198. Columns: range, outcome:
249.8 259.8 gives 180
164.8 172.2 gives 146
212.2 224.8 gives 164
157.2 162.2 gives 144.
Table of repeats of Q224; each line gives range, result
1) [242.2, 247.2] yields 166.2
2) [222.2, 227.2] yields 168.1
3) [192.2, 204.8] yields 159.6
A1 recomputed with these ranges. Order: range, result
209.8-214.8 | 161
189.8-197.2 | 160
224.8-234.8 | 173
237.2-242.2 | 170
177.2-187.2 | 150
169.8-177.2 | 145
